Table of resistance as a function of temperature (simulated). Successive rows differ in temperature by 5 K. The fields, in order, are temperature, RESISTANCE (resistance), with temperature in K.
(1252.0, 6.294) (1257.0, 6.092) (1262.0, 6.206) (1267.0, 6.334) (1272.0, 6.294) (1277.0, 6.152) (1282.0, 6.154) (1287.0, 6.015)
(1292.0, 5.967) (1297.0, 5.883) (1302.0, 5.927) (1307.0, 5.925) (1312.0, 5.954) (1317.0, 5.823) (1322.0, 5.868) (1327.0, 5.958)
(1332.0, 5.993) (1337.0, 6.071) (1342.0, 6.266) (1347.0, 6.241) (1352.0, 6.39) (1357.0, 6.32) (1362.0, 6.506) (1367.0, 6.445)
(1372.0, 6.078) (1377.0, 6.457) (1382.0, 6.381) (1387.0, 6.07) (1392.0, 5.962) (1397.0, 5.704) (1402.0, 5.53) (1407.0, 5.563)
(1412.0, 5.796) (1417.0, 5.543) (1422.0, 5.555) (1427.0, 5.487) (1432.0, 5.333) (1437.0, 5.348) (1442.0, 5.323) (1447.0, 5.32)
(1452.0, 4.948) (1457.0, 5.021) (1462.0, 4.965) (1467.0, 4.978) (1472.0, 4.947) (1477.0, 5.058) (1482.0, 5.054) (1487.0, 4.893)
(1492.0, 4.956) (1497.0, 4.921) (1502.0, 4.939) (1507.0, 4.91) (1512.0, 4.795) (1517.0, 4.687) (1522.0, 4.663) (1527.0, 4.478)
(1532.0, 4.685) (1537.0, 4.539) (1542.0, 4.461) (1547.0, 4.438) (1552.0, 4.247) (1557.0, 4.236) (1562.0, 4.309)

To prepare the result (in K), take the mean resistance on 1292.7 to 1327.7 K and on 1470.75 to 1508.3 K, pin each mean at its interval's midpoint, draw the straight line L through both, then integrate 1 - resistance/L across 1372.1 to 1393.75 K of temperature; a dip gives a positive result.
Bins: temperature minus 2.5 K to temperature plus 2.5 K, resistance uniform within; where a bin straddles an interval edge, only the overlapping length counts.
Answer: -2.69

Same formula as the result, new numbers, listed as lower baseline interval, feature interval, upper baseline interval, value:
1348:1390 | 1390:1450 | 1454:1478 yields 0.9 K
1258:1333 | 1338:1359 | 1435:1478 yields -2.1 K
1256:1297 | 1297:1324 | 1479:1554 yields 0.2 K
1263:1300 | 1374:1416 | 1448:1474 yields -4.0 K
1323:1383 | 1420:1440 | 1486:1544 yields 0.4 K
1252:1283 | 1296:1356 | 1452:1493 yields -1.8 K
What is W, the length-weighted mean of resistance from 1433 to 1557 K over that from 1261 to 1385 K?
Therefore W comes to 0.79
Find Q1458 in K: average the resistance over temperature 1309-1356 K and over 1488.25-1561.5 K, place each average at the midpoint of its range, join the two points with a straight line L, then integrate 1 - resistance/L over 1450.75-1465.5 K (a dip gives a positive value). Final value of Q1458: 0.4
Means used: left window 6.07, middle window 4.98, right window 4.63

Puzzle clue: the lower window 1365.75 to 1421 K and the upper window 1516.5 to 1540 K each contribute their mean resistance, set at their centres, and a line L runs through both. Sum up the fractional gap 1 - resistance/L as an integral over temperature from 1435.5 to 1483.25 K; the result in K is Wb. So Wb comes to 1.71 K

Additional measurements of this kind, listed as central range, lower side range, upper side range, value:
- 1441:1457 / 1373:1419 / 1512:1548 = 0.7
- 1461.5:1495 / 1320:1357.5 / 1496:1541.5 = 0.4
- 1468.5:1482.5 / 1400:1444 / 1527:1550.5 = 0.1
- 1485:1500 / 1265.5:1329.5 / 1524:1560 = -0.5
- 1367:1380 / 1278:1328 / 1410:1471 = -1.6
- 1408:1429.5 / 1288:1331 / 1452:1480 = -1.3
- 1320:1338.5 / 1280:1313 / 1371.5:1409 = 0.0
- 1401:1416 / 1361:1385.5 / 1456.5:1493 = 0.6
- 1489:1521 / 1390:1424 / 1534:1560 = -0.6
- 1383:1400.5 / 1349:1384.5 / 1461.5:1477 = 0.3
